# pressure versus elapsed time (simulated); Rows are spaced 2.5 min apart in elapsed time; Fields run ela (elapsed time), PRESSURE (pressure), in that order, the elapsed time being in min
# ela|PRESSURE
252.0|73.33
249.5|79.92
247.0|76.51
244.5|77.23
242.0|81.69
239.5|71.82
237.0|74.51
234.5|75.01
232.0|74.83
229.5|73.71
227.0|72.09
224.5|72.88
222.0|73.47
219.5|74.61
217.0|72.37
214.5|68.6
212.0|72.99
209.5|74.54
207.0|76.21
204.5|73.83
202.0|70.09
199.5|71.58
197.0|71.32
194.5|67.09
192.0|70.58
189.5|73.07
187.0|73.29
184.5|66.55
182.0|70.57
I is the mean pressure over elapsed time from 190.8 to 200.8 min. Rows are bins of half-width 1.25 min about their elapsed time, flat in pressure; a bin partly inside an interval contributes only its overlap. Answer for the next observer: 70.1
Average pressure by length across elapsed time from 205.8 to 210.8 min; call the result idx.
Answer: 75.3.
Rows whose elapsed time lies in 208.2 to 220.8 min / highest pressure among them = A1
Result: 74.61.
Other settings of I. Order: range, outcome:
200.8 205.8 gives 72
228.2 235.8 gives 74.5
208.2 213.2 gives 73.8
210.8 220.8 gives 72.1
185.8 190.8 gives 73.2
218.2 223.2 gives 74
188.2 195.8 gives 70.3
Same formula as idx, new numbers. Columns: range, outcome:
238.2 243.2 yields 76.7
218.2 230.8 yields 73.4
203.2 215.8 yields 73.2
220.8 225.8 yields 73.2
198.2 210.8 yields 73.2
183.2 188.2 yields 69.9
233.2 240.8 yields 73.8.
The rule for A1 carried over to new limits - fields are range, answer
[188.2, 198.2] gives 73.07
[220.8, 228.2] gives 73.47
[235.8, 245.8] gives 81.69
